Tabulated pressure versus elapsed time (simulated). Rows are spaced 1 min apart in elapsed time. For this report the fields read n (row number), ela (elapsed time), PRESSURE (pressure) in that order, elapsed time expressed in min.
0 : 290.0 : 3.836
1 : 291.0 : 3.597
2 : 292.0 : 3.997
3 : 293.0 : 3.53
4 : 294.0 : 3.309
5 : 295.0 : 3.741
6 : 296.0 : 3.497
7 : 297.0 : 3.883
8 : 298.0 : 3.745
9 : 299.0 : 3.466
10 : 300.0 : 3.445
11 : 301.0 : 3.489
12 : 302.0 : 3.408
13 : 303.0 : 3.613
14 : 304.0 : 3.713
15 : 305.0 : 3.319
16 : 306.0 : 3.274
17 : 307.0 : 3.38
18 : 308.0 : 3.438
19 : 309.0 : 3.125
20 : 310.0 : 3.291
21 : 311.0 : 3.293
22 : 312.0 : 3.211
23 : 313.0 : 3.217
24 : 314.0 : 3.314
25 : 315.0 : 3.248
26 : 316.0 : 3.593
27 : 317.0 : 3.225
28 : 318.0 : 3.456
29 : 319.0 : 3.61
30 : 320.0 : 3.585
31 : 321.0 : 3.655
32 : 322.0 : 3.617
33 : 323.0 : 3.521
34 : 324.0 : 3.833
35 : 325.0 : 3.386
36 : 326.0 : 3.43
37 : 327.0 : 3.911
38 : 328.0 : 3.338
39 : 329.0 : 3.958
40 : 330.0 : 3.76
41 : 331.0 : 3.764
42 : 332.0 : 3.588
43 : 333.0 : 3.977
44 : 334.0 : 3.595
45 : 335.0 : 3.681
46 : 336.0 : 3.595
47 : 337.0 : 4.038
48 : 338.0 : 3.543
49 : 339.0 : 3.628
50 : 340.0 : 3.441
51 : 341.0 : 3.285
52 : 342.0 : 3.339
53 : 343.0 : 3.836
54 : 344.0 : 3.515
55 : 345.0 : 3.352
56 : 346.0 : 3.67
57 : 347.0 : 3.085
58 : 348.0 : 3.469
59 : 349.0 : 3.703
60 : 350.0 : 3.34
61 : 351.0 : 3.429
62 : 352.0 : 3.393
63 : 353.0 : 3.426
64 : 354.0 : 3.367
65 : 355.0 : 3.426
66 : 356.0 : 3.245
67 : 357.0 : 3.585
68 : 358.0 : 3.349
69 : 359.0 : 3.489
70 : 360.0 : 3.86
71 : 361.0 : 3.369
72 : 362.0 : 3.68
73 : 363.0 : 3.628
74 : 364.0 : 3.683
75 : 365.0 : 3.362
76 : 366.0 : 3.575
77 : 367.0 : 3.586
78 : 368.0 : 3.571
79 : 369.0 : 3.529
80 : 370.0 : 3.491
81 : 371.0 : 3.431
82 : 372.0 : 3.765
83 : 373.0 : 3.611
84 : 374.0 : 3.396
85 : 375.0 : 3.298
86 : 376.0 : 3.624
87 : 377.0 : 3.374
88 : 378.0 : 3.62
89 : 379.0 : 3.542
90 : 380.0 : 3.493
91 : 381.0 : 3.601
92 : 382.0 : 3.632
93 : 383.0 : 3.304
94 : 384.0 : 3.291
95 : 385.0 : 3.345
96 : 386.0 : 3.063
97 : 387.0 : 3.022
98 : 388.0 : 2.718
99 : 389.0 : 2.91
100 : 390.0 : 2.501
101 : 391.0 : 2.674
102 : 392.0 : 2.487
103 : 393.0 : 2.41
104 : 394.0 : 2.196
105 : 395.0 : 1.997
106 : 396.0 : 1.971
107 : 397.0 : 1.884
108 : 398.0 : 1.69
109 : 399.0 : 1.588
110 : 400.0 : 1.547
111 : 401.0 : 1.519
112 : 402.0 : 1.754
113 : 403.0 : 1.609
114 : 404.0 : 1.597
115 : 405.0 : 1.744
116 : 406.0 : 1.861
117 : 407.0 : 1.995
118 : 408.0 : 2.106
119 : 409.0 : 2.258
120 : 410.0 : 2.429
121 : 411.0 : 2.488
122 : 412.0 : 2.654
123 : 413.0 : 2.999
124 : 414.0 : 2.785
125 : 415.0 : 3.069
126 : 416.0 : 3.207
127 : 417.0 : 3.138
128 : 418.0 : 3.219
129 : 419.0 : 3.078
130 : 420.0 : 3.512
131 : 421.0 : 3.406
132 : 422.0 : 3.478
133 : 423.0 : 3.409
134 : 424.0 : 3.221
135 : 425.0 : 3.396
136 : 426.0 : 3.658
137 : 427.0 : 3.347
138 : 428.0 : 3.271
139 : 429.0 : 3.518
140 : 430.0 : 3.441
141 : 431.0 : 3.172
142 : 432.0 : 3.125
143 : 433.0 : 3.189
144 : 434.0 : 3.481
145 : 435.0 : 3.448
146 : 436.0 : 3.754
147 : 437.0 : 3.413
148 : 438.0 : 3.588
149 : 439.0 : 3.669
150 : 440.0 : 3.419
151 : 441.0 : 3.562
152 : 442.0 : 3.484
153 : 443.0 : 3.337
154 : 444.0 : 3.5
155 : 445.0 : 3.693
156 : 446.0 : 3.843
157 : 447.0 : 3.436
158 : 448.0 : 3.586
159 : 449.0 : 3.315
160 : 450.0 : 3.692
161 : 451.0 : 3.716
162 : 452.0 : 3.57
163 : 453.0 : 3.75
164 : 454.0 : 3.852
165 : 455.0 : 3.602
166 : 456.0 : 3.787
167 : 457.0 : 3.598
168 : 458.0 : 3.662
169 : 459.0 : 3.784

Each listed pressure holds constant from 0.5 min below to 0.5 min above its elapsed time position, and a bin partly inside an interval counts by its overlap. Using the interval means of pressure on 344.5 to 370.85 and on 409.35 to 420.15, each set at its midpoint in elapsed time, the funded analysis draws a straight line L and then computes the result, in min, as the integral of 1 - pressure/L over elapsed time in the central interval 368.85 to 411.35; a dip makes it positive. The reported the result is 6.9 min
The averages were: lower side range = 3.49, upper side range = 2.93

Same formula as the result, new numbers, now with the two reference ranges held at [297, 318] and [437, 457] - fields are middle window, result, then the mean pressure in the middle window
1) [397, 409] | 6.0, 1.76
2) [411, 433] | 2.1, 3.22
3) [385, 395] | 2.4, 2.67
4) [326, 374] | -1.3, 3.56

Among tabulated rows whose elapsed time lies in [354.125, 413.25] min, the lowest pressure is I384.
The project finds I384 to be 1.519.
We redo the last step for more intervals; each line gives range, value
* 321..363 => 3.085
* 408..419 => 2.106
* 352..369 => 3.245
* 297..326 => 3.125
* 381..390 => 2.501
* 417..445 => 3.078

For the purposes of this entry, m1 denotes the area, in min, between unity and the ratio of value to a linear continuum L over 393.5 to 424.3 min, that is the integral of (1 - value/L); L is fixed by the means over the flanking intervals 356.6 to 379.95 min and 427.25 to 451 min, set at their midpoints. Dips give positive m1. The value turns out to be 9.5 min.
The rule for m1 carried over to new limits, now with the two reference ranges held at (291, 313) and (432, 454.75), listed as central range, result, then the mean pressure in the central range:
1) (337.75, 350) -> 0.07 min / 3.48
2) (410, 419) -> 1.56 min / 2.92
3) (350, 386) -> 0.25 min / 3.49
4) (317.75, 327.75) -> -0.31 min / 3.6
